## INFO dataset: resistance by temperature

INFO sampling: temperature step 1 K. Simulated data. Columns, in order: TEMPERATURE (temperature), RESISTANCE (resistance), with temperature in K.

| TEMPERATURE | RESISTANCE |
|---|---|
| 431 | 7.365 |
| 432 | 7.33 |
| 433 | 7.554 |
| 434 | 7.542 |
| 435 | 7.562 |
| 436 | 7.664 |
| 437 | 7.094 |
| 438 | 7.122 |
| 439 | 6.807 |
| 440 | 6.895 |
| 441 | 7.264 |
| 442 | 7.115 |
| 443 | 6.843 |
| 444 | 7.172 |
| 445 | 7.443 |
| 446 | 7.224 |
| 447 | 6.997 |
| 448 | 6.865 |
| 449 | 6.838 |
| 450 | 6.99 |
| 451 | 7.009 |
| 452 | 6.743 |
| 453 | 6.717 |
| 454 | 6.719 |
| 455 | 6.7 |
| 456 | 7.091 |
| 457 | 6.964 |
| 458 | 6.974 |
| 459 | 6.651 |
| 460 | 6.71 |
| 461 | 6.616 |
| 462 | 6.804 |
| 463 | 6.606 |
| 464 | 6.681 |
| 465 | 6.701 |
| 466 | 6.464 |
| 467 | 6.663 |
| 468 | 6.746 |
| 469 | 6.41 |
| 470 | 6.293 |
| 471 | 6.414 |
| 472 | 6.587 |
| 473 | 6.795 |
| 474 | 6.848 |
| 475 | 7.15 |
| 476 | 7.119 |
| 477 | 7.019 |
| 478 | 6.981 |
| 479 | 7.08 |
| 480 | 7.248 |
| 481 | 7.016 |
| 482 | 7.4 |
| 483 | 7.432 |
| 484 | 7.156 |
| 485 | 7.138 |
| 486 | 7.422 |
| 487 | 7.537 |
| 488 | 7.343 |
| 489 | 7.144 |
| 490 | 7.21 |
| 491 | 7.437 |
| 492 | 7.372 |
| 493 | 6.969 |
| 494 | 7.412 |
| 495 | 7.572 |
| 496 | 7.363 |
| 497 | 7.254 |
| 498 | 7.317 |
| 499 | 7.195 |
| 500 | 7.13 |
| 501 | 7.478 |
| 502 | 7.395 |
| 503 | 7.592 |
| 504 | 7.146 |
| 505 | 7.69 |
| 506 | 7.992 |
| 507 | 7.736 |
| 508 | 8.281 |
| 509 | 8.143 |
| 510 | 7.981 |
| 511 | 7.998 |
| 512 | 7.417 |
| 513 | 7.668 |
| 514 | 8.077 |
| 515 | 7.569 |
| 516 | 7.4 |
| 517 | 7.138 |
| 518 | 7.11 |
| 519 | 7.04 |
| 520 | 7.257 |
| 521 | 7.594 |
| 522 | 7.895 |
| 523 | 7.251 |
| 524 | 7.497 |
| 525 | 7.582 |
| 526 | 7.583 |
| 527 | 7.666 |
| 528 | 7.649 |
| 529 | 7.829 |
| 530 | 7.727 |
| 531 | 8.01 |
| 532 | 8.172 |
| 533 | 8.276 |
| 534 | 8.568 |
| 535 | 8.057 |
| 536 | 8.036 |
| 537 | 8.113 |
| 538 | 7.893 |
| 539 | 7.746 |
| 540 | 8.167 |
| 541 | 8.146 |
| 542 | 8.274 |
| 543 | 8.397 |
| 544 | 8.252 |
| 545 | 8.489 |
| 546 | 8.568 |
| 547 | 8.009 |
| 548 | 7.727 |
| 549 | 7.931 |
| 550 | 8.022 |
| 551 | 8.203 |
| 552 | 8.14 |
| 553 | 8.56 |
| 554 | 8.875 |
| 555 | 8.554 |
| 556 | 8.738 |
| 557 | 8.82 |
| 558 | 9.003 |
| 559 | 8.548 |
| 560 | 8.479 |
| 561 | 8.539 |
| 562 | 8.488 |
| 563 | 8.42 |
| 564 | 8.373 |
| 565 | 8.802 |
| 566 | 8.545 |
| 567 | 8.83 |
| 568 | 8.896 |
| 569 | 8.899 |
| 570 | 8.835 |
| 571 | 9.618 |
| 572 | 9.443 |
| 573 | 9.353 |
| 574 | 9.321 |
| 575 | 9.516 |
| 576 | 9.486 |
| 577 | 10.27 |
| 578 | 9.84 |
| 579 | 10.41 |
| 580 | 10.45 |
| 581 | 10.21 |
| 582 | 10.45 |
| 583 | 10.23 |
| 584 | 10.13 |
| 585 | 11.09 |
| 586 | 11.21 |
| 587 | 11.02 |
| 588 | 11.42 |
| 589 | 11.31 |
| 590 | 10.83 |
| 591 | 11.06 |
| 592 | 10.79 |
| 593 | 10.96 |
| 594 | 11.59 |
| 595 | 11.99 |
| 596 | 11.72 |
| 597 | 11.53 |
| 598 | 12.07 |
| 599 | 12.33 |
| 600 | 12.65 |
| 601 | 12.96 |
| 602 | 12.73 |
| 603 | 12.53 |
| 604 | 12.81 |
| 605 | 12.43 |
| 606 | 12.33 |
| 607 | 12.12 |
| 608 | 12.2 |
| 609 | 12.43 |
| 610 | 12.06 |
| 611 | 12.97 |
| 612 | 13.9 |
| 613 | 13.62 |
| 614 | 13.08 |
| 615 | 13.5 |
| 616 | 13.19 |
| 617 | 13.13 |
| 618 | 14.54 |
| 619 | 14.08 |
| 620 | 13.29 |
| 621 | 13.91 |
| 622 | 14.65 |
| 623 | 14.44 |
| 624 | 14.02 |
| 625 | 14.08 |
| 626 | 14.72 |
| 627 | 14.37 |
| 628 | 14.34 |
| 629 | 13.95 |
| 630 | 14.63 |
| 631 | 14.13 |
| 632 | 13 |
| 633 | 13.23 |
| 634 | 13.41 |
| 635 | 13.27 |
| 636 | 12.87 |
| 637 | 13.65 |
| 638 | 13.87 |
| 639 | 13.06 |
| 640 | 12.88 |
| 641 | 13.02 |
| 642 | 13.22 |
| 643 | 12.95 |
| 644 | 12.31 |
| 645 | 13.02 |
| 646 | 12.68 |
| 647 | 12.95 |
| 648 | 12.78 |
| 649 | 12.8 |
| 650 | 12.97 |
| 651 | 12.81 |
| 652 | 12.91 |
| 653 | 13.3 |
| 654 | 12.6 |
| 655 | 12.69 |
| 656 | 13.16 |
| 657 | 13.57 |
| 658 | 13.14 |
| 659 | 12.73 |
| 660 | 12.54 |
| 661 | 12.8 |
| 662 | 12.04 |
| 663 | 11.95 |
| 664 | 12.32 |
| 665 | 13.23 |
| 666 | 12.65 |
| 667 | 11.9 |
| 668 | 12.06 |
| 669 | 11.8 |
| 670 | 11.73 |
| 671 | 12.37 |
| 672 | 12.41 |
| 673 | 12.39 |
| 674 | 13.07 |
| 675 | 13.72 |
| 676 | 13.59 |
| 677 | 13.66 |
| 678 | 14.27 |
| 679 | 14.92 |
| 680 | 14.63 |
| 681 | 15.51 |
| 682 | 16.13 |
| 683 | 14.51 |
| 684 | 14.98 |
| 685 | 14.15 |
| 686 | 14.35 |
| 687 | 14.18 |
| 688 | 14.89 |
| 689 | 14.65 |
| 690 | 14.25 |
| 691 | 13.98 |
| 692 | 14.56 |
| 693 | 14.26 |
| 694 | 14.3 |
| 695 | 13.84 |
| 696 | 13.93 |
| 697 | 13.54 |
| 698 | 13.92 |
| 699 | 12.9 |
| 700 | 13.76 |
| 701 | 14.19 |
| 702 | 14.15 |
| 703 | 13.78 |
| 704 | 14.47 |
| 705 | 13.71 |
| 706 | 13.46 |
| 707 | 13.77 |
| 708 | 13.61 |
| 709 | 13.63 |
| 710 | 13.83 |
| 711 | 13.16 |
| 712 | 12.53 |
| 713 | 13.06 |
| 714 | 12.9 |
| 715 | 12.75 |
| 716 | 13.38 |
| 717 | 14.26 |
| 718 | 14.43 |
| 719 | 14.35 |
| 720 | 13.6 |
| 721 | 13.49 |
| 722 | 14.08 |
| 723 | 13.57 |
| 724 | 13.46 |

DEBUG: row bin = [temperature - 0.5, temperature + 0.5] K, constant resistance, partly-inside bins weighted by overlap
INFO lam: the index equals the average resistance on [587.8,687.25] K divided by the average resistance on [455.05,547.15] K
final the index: 1.76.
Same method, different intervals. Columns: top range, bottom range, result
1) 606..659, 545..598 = 1.39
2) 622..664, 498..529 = 1.75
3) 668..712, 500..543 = 1.78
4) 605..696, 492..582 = 1.63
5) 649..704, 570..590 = 1.32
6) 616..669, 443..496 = 1.90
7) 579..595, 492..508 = 1.46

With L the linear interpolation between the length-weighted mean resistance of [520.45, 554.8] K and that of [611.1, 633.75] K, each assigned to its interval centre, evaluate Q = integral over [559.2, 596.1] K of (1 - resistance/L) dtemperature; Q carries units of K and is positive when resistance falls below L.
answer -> 3.00 K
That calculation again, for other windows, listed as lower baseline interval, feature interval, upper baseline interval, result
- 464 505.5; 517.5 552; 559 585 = 2.0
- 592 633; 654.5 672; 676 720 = 1.5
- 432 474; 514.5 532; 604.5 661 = 3.5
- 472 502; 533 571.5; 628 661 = 4.9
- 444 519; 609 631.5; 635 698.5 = -3.8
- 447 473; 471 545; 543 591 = 2.9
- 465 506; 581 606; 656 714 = -2.2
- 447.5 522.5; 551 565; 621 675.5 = 1.8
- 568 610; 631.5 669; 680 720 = -0.6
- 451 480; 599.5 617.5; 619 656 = -0.8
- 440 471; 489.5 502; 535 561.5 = 0.3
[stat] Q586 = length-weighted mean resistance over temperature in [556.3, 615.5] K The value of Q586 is 10.8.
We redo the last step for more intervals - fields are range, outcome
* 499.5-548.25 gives 7.8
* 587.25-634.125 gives 12.9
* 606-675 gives 13.1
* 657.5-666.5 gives 12.6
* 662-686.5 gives 13.4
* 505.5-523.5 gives 7.64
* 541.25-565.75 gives 8.42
